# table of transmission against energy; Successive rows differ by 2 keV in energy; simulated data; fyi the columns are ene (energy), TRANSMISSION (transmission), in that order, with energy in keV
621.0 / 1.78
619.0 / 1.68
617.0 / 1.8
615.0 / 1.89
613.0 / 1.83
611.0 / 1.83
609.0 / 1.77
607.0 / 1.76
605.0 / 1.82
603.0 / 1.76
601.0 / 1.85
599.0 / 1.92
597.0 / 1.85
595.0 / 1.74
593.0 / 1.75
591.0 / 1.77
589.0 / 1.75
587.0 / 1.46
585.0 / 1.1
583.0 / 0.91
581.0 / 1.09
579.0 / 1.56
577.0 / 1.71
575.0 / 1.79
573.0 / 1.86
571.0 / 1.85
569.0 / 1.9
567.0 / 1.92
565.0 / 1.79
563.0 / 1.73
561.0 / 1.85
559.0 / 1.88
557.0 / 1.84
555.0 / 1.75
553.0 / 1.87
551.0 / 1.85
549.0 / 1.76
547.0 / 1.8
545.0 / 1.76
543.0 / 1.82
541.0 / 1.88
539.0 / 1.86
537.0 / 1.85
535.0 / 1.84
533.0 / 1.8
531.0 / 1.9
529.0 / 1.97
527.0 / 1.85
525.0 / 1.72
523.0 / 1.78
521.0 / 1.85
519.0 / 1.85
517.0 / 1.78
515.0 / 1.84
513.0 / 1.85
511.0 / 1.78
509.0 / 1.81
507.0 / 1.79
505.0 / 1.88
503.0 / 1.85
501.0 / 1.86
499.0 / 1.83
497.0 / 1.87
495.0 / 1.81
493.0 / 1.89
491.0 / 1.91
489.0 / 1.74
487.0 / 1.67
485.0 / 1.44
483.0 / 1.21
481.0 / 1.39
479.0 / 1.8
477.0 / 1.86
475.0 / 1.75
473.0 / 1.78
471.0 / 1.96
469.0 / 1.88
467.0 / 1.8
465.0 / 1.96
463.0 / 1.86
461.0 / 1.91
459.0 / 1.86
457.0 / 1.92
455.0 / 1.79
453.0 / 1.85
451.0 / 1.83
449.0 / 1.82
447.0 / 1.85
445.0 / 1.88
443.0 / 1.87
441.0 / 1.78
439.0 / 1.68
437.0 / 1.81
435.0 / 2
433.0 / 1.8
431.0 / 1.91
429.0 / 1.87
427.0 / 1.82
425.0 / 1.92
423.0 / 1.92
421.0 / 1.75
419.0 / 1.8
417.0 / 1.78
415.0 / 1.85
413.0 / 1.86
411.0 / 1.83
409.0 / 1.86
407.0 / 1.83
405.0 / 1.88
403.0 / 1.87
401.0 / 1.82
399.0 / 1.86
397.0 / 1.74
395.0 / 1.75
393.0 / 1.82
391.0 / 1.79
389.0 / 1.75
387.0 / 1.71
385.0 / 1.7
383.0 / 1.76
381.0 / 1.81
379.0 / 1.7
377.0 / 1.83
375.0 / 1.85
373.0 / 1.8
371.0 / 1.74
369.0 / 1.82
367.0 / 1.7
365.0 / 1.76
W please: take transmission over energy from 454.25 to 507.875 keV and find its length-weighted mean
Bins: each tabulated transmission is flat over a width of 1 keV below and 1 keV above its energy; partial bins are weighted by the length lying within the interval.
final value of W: 1.79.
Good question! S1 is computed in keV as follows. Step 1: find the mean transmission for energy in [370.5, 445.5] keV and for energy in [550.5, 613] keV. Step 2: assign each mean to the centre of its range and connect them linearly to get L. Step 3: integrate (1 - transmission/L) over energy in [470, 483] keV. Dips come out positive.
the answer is 0.46 keV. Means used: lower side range 1.82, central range 1.71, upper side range 1.72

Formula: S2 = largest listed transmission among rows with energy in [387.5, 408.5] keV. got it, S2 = 1.88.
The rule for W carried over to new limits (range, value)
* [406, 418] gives 1.84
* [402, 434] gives 1.85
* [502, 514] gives 1.83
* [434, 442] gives 1.82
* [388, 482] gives 1.83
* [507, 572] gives 1.83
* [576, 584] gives 1.32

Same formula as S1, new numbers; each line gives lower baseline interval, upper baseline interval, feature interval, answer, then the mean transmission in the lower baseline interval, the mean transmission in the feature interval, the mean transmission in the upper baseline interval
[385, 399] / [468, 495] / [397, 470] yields -4.5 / 1.76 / 1.85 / 1.72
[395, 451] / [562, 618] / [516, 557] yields -1.9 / 1.84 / 1.83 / 1.71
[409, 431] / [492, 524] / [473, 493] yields 1.9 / 1.84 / 1.66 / 1.83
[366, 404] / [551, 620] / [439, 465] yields -1.3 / 1.78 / 1.85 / 1.73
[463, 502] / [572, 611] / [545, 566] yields -1.5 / 1.76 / 1.81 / 1.65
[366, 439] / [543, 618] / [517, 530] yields -0.5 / 1.81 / 1.83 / 1.73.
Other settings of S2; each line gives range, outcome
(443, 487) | 1.96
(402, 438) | 2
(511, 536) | 1.97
